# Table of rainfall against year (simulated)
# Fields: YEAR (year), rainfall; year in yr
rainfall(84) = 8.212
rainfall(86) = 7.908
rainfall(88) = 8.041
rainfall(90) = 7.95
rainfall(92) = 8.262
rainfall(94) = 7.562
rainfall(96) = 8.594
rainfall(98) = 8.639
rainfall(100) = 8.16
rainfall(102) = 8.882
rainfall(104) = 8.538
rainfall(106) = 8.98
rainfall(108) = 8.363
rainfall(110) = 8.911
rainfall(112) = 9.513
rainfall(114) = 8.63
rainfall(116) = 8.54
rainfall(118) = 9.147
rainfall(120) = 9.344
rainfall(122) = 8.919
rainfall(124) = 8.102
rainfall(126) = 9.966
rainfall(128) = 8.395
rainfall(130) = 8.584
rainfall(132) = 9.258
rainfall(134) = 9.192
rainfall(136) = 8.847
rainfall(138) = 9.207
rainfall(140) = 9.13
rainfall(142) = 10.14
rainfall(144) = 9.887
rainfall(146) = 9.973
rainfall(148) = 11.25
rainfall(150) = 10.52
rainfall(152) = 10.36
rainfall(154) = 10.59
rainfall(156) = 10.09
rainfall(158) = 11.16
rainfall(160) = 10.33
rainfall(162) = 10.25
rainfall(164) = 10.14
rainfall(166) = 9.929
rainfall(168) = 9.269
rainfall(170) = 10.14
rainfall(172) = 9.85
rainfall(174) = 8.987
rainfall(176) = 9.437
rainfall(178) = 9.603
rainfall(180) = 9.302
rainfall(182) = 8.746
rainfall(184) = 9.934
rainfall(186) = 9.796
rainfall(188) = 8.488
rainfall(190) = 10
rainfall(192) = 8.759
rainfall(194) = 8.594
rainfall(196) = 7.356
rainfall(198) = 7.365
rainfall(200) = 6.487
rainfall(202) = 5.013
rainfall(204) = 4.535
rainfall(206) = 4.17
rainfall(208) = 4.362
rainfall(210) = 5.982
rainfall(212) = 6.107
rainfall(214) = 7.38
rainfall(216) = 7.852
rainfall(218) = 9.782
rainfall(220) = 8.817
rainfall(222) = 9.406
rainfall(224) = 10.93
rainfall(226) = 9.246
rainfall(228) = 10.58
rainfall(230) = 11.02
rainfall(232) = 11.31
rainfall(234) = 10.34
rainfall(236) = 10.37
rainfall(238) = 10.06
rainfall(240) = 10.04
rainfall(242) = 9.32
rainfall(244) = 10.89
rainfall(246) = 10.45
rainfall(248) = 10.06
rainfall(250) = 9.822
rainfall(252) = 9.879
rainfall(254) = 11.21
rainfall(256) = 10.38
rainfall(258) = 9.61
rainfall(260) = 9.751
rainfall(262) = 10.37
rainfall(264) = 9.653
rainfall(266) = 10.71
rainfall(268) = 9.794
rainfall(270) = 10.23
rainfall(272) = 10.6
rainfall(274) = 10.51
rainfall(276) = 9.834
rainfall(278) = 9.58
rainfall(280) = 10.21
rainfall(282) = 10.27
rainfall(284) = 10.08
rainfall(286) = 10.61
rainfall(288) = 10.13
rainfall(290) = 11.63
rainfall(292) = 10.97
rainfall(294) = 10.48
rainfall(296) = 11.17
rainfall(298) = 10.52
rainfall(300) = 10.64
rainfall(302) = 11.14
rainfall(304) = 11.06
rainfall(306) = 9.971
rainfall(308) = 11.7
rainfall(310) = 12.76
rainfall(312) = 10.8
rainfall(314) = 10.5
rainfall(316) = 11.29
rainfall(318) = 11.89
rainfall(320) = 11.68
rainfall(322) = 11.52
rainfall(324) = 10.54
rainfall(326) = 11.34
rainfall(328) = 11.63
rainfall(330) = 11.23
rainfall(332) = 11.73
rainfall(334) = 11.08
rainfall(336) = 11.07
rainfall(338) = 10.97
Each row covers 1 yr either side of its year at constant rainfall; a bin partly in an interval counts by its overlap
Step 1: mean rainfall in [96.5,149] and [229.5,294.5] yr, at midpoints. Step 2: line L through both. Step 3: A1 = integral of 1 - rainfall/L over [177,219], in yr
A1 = 9.2 yr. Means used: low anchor 9.09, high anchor 10.3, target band 7.6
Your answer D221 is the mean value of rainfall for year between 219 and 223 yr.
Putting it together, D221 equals 9.11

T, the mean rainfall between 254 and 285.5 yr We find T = 10.1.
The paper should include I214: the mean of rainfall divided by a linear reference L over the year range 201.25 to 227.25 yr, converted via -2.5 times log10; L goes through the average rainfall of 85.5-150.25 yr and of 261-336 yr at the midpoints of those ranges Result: 0.344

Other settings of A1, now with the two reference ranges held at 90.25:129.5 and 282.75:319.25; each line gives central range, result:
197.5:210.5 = 5.9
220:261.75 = 0.2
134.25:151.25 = -1.4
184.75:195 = 0.5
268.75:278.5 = 0.4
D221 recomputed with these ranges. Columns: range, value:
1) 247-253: 9.92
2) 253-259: 10.4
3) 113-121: 8.92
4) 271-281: 10.1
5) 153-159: 10.6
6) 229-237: 10.8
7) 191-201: 7.71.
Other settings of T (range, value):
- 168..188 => 9.47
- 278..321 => 10.9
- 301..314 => 11.2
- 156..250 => 8.98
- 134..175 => 9.98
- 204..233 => 8.22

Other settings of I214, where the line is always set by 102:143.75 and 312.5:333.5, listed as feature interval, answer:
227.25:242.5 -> -0.01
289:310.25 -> 0.00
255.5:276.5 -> 0.05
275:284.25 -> 0.09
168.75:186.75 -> 0.01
